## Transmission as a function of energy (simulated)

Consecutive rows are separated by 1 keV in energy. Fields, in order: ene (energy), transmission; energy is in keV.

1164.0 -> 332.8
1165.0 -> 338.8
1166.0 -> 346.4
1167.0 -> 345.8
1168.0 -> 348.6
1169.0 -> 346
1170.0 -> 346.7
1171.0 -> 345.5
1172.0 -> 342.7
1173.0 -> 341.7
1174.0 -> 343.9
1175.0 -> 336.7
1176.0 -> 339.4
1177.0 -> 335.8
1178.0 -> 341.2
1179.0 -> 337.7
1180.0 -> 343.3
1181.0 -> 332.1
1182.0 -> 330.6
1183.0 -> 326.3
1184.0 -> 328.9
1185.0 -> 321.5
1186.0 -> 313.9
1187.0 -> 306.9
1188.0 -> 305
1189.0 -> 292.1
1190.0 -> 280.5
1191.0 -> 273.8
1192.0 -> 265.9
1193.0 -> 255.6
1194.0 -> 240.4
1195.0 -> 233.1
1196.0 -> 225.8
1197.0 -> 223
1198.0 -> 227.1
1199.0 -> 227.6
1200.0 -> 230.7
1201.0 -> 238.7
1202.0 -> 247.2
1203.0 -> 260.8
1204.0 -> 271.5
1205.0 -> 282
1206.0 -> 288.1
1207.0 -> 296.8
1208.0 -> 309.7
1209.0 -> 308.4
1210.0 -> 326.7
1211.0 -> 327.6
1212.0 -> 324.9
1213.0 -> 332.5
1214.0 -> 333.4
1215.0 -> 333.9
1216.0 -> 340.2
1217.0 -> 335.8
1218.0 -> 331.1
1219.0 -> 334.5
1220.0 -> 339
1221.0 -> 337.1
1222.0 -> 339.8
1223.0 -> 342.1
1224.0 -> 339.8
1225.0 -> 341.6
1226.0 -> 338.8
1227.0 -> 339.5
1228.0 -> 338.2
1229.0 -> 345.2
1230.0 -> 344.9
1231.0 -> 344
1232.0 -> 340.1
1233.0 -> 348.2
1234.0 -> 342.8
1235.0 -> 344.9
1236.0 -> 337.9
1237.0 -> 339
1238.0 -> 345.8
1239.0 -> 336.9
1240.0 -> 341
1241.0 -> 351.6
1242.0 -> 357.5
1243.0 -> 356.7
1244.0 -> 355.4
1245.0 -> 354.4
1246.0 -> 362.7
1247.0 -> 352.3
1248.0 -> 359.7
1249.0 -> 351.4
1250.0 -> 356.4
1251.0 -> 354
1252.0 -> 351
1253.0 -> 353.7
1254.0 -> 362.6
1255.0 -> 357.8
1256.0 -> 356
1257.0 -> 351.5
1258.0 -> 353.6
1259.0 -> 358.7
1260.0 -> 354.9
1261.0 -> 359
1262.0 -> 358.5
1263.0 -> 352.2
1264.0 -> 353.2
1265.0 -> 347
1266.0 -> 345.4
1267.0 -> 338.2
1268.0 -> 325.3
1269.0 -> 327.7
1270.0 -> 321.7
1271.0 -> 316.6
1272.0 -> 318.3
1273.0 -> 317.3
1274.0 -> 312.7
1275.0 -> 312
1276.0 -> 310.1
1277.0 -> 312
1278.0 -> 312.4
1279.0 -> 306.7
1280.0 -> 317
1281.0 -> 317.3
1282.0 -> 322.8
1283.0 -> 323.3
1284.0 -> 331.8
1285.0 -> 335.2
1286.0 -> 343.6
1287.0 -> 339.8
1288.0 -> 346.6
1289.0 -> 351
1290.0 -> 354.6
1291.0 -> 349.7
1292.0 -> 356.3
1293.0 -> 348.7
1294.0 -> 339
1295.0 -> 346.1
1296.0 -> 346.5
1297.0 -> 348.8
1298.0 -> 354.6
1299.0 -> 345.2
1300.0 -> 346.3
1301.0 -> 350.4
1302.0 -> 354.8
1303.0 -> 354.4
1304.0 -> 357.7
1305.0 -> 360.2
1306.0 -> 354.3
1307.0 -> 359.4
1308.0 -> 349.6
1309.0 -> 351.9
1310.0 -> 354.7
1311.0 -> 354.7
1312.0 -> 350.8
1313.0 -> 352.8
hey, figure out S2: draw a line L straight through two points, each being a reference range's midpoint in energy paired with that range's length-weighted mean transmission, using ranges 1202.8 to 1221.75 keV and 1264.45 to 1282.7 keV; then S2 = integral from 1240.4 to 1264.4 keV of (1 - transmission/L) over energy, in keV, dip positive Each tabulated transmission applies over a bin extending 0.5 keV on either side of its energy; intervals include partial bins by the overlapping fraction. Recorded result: -2.7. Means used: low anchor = 318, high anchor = 321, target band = 356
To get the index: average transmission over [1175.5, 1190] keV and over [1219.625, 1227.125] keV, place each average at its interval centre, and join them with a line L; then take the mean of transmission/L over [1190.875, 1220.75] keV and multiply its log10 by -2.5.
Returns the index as 0.17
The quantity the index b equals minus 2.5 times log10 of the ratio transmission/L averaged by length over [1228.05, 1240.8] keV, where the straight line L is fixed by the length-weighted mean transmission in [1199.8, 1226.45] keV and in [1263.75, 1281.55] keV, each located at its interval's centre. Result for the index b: -0.09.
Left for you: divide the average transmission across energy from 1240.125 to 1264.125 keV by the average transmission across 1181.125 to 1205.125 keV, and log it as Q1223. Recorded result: 1.3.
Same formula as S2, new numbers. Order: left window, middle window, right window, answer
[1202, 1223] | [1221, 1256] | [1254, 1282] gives -2.5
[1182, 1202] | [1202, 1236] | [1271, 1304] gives -4.4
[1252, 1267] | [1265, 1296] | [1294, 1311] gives 2.0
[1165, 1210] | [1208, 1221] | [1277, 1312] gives -0.8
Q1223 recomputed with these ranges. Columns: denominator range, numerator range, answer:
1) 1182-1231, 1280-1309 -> 1.15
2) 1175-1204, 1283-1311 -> 1.22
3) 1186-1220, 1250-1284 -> 1.17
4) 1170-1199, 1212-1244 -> 1.13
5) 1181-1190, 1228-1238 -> 1.09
